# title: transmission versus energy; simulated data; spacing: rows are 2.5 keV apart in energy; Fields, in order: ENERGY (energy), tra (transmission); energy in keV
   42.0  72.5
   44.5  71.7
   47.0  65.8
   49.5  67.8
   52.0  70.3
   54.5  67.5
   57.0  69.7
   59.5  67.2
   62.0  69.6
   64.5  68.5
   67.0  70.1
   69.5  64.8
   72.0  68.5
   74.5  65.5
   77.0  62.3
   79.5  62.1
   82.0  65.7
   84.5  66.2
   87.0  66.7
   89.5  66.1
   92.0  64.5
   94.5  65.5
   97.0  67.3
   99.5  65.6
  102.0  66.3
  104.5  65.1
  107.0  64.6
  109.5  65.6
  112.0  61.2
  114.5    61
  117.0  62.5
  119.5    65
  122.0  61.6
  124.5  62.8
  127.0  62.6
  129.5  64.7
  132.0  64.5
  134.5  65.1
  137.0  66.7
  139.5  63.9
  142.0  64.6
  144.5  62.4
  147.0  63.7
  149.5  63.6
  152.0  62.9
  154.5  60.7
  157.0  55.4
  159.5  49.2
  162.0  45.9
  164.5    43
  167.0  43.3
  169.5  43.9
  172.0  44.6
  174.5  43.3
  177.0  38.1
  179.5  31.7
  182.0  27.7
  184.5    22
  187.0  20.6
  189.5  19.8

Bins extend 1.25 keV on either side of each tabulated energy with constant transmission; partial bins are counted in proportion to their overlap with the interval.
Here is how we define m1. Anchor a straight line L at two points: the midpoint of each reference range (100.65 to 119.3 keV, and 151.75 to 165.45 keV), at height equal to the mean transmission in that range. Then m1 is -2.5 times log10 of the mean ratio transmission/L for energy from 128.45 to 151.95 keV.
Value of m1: -0.14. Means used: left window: 63.8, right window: 52.3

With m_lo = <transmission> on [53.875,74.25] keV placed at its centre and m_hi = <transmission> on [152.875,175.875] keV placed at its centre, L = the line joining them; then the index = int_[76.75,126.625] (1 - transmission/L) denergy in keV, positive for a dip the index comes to -3.3 keV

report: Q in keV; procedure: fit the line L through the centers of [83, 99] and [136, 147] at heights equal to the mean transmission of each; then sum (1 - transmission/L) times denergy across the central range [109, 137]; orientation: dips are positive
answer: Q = 0.6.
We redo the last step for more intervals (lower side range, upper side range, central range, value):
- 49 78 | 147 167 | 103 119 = -0.7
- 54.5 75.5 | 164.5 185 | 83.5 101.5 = -1.7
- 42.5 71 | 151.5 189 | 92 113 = -2.8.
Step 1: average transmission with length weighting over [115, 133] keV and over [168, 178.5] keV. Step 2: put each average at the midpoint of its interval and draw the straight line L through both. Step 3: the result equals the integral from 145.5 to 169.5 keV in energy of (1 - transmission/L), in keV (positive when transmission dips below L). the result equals -2.2 keV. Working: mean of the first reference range 63.3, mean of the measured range 53.7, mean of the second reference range 42.2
